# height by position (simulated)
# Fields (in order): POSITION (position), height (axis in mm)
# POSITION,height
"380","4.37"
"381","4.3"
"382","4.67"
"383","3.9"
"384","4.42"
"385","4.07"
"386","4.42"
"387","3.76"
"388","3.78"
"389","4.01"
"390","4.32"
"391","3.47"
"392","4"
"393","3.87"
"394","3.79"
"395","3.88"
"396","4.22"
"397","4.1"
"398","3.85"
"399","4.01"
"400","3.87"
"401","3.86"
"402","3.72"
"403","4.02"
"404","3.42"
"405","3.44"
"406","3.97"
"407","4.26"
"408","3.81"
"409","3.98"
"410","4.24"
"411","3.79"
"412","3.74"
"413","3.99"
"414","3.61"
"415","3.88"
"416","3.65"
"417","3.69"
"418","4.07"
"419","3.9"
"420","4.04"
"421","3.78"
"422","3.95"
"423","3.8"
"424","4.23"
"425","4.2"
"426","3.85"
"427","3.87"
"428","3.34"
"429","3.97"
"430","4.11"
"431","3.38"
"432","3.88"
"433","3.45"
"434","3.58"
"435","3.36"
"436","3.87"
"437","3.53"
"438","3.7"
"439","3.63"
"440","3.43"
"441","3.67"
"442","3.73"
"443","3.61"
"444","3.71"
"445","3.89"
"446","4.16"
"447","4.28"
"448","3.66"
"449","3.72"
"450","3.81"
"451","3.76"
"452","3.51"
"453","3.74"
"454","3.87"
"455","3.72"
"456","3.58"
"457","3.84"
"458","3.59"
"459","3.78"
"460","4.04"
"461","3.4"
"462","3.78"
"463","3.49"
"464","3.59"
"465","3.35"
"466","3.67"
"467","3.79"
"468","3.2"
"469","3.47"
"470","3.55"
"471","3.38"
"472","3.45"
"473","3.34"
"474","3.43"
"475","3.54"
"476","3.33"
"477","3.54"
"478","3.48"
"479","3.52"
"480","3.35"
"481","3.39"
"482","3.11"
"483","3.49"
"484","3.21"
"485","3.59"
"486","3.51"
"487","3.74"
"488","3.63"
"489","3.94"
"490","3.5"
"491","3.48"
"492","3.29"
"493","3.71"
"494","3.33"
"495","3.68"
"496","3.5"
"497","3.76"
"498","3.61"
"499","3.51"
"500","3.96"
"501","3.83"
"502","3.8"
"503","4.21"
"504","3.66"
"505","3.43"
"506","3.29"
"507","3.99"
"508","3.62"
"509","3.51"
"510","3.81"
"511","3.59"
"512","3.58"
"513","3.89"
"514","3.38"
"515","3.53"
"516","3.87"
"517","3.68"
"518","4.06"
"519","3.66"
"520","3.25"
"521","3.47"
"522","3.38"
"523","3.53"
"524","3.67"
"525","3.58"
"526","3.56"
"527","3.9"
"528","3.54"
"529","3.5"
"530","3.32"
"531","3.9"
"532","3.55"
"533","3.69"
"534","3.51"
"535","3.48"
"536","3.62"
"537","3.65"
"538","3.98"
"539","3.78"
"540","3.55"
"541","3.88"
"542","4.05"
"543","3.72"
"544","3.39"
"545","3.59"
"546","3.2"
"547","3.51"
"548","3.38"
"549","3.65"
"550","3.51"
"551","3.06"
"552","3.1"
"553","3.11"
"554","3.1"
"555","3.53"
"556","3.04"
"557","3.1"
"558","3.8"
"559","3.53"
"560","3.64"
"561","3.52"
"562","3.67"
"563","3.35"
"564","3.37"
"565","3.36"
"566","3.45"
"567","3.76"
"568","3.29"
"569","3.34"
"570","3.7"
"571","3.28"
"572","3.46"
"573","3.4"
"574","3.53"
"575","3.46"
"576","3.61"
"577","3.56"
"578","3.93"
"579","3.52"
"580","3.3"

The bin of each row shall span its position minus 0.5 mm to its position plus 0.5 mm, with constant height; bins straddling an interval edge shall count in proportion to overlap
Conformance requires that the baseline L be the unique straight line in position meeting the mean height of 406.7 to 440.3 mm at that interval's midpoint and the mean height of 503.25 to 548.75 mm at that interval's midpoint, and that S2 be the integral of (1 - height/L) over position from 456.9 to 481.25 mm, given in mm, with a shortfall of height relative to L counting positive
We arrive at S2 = 1.29 mm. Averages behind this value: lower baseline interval 3.81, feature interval 3.53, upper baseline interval 3.62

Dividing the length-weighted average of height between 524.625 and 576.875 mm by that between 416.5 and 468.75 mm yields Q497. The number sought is 0.94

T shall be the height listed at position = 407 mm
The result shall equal 4.26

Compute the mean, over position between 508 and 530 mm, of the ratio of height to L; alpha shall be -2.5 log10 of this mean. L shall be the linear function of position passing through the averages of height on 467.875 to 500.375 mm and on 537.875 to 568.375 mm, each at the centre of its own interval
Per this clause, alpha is -0.037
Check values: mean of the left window 3.5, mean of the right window 3.48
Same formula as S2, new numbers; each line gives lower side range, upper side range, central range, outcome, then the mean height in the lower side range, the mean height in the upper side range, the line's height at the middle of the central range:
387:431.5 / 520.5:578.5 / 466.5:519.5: 1.2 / 3.88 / 3.52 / 3.66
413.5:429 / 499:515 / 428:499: 3.2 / 3.86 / 3.69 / 3.78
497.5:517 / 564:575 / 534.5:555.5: 0.2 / 3.69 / 3.45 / 3.55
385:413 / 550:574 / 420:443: 0.4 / 3.92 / 3.39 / 3.81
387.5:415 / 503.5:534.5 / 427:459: 0.6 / 3.89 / 3.61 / 3.79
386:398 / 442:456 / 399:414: 0.2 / 3.94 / 3.79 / 3.91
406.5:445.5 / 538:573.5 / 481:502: 0.4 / 3.8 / 3.47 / 3.63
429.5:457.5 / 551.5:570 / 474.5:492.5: 0.7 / 3.72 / 3.4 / 3.61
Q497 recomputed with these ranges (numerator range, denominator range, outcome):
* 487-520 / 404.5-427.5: 0.94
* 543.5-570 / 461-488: 0.98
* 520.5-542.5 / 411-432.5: 0.95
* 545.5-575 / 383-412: 0.87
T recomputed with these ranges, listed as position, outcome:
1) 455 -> 3.72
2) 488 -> 3.63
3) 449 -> 3.72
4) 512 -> 3.58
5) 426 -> 3.85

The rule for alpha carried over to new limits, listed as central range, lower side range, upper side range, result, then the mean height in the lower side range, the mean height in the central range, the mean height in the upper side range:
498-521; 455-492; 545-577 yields -0.060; 3.53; 3.68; 3.42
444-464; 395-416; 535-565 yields -0.003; 3.88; 3.76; 3.49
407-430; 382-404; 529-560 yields 0.000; 3.97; 3.89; 3.51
